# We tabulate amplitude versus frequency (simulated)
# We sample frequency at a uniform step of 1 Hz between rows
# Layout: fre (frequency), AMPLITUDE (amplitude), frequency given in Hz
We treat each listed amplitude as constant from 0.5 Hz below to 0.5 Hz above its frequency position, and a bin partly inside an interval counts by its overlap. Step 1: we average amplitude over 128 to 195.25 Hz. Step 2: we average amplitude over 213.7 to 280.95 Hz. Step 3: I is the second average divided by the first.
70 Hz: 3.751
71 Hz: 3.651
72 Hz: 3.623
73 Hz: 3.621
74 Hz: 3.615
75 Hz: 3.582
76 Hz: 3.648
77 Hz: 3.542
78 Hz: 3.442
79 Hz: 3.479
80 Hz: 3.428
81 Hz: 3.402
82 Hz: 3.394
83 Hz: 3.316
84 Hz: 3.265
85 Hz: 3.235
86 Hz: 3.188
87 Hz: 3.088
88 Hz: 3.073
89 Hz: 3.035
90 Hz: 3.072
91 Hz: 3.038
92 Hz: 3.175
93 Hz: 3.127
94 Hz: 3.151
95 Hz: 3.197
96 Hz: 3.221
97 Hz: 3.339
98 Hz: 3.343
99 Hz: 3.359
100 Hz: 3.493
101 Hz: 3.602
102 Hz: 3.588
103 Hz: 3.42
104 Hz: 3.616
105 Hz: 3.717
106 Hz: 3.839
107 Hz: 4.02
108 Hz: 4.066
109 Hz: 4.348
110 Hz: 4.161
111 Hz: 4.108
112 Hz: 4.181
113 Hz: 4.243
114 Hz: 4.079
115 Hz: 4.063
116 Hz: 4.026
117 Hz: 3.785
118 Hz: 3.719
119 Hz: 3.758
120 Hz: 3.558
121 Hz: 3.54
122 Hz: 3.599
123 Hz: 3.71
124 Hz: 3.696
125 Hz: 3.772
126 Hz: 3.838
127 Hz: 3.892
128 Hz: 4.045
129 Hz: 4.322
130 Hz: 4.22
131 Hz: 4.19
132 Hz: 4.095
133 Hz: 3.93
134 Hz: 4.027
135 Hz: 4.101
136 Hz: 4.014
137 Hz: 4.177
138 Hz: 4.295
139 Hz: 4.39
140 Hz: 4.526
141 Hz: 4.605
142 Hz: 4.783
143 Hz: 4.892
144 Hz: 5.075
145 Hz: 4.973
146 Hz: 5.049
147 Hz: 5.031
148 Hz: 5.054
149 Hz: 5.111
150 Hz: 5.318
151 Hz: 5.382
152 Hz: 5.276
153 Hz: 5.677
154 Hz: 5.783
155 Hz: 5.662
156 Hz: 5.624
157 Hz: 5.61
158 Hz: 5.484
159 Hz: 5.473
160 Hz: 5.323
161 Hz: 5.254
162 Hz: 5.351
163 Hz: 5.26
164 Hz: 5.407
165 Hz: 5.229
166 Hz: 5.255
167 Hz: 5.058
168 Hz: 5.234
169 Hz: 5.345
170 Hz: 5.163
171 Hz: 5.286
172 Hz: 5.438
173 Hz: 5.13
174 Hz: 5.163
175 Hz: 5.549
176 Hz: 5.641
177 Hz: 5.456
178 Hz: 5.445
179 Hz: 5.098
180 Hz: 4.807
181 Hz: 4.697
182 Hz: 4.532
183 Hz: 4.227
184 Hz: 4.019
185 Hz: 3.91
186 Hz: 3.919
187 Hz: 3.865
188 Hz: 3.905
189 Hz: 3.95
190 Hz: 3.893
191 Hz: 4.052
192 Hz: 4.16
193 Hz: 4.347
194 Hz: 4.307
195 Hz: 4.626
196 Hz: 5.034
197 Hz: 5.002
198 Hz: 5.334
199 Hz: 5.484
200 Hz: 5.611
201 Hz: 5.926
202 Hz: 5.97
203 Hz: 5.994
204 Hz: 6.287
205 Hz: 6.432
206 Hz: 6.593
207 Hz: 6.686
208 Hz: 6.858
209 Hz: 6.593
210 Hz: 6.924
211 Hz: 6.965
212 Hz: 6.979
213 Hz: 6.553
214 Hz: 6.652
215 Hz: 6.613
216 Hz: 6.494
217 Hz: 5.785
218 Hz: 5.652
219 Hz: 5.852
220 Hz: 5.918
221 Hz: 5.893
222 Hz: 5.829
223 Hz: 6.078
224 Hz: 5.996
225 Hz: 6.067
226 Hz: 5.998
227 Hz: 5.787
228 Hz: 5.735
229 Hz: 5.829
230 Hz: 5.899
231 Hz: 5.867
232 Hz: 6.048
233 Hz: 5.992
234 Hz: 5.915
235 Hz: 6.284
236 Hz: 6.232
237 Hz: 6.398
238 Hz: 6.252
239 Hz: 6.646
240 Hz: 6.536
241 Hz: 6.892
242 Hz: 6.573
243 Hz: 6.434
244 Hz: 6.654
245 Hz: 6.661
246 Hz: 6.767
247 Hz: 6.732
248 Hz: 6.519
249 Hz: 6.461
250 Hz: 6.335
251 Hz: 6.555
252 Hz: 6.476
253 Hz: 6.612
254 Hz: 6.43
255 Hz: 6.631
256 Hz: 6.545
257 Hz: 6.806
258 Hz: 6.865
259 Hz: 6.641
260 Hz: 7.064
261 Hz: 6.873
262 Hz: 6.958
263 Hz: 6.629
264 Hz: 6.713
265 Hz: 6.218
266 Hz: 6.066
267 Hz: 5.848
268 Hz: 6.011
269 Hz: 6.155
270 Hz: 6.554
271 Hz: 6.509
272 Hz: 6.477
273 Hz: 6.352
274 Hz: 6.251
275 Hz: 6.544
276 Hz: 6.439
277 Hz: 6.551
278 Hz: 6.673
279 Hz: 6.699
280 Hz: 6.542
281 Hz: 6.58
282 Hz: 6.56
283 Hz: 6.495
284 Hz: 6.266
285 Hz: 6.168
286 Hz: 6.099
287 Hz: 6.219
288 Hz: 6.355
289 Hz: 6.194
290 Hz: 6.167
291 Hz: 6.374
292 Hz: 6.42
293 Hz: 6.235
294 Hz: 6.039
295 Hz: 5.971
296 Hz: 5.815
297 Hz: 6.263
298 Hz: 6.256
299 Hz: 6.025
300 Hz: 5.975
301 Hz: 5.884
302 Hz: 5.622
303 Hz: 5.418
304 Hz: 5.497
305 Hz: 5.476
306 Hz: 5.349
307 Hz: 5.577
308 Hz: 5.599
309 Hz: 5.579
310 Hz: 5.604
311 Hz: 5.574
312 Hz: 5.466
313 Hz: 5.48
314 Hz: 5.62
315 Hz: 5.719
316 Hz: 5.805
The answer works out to 1.32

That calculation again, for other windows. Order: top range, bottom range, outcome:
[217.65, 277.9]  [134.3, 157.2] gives 1.28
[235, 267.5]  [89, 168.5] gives 1.52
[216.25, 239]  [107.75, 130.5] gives 1.52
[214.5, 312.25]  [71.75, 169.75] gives 1.50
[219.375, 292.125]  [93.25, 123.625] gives 1.71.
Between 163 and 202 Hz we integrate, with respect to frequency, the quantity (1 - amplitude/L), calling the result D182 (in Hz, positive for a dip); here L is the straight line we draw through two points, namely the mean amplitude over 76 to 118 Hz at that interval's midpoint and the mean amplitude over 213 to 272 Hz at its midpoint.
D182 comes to 2.2 Hz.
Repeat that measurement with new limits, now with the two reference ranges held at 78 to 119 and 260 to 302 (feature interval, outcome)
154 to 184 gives -4.0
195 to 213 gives -3.4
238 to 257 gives -2.5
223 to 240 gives -1.5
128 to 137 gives -0.1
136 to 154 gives -2.8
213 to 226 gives -1.7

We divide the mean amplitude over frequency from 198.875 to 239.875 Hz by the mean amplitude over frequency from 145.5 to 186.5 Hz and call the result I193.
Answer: 1.20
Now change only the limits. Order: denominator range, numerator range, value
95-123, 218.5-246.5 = 1.64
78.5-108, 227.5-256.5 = 1.90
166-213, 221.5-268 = 1.21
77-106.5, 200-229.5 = 1.87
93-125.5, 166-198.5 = 1.28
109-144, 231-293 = 1.58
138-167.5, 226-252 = 1.22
